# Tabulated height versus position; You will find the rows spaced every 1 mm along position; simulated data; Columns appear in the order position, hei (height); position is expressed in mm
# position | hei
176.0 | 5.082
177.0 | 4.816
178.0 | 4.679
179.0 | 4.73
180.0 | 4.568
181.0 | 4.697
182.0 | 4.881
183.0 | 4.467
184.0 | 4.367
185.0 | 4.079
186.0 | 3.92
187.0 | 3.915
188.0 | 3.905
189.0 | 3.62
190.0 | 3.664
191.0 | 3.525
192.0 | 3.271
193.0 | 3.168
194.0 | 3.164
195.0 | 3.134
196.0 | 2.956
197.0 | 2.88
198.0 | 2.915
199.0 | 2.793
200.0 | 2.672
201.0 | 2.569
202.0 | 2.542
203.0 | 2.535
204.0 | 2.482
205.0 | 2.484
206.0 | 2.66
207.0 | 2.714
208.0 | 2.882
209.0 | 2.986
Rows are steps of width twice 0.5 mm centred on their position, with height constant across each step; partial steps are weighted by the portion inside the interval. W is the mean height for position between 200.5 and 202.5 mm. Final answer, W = 2.56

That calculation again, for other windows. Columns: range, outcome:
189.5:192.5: 3.49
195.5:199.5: 2.89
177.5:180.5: 4.66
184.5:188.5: 3.95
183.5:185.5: 4.22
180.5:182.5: 4.79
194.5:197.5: 2.99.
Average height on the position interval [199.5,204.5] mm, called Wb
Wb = 2.56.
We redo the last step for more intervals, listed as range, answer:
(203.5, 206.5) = 2.54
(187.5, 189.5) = 3.76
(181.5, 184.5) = 4.57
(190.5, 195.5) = 3.25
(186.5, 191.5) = 3.73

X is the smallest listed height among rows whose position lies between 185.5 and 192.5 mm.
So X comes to 3.271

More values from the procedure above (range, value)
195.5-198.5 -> 2.88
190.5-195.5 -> 3.134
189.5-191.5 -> 3.525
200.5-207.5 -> 2.482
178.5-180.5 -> 4.568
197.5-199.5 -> 2.793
